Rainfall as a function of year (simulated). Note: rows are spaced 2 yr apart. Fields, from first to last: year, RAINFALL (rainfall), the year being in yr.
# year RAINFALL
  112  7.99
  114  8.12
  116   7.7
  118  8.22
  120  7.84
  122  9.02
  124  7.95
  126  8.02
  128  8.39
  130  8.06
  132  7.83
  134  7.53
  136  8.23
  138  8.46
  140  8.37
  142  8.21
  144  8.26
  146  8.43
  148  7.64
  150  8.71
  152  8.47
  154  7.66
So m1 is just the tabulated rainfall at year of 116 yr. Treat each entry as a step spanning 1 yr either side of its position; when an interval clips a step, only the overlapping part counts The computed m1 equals 7.7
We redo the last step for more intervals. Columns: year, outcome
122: 9.02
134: 7.53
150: 8.71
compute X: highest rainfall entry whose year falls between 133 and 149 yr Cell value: 8.46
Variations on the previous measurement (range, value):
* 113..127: 9.02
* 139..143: 8.37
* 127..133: 8.39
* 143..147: 8.43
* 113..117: 8.12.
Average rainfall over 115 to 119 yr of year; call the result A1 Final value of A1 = 7.96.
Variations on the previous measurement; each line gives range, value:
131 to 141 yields 8.08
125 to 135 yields 7.97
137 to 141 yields 8.41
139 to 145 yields 8.28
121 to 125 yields 8.48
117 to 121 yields 8.03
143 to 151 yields 8.26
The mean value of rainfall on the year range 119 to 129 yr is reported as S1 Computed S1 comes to 8.24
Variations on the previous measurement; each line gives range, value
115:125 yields 8.15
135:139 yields 8.35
